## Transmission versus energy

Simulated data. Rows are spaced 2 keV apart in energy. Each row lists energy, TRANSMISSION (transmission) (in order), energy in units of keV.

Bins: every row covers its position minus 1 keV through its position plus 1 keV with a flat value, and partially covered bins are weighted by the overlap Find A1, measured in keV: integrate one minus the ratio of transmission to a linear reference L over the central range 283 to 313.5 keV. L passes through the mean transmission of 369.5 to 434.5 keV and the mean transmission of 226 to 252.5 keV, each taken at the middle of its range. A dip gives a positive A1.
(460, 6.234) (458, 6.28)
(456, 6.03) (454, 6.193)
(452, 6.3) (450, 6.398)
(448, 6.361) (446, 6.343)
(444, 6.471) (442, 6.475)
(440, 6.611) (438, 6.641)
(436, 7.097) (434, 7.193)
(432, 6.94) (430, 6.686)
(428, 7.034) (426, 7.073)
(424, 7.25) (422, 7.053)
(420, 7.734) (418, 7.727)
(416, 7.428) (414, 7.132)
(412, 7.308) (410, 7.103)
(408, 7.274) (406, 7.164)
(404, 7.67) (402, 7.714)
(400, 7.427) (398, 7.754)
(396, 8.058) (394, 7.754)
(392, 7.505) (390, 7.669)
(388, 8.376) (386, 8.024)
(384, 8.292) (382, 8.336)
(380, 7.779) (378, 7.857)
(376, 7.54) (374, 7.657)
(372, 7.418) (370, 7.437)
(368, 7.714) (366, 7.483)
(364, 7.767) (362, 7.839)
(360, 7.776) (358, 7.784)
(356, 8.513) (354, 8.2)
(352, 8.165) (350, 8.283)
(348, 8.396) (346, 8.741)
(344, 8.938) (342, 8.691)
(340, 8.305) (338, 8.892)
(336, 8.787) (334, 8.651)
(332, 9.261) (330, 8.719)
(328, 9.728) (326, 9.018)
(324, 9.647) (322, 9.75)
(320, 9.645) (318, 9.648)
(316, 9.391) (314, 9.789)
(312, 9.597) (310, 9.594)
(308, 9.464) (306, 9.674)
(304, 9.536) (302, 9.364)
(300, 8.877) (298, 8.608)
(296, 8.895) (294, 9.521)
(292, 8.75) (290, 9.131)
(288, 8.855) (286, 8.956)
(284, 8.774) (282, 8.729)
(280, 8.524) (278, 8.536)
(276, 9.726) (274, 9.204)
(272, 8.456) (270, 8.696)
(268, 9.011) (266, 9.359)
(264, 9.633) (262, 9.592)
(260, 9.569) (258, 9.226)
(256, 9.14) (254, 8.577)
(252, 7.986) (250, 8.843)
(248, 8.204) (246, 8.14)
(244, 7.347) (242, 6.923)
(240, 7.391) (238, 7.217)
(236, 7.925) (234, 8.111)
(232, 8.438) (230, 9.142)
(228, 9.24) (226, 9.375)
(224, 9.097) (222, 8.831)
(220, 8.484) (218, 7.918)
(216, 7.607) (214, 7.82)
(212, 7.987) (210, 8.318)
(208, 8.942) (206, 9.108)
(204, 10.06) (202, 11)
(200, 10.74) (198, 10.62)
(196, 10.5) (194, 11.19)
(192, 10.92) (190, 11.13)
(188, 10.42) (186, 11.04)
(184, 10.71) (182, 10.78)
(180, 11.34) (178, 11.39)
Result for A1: -4.9 keV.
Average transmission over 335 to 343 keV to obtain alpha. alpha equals 8.67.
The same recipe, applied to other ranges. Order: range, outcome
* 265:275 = 8.95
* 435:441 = 6.78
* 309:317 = 9.59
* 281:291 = 8.89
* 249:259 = 8.75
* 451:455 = 6.25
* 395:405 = 7.72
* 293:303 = 9.05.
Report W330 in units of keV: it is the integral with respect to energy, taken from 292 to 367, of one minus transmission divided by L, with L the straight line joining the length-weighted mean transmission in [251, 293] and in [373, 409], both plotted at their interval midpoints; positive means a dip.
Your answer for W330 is -4.4 keV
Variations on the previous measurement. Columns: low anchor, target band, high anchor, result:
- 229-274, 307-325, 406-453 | -3.8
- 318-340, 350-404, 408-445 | 1.9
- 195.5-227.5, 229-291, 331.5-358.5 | 2.0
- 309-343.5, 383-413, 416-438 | 0.4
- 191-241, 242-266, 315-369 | 0.6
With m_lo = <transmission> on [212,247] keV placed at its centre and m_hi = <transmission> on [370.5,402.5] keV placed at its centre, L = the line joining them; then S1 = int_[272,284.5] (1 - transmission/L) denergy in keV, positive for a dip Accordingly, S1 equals -1.3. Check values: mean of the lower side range 8.17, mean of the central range 8.88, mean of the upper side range 7.82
